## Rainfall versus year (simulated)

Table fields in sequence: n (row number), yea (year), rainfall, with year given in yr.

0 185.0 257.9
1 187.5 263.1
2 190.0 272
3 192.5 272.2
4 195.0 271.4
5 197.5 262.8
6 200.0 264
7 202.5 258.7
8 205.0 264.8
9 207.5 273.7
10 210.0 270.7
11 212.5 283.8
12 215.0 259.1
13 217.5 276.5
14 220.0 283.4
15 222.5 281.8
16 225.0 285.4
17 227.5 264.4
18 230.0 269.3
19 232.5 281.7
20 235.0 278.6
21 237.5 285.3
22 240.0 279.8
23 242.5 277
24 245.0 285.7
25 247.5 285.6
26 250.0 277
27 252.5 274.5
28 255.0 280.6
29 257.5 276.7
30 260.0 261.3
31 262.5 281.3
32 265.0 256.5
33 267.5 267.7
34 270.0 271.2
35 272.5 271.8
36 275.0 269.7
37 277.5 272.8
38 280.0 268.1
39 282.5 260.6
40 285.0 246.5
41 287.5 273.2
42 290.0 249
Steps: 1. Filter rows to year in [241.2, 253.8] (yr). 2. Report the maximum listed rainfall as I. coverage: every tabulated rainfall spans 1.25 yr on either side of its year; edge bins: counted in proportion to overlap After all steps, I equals 285.7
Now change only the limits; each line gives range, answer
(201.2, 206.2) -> 264.8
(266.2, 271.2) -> 271.2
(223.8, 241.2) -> 285.4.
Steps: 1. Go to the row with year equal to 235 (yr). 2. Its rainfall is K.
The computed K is 278.6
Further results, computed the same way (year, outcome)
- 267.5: 267.7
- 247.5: 285.6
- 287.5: 273.2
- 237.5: 285.3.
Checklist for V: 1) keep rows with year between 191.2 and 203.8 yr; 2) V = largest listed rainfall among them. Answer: 272.2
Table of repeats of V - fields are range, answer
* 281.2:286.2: 260.6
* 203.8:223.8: 283.8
